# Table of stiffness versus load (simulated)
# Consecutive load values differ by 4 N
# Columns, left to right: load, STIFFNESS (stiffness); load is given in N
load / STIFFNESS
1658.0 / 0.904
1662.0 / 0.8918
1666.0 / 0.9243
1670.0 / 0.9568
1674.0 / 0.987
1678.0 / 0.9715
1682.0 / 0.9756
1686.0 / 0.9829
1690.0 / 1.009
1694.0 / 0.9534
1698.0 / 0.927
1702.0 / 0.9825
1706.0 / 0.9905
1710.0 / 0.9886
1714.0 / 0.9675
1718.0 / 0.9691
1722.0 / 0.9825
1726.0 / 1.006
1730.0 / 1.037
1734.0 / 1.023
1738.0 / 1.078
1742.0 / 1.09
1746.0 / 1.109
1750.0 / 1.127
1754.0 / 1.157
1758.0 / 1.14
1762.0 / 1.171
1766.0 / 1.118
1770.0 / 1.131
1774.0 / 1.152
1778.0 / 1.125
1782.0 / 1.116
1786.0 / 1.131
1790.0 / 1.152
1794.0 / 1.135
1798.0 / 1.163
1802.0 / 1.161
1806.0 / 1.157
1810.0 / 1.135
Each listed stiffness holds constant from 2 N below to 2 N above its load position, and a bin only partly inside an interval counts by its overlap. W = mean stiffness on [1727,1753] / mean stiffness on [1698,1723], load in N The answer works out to 1.10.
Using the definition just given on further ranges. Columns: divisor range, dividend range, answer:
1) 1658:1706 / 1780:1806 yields 1.19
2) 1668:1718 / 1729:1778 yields 1.14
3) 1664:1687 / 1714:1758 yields 1.10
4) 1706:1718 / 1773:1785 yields 1.15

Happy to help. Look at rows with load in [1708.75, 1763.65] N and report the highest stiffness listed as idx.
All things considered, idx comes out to 1.171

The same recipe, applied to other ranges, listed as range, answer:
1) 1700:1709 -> 0.9905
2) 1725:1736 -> 1.037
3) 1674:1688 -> 0.987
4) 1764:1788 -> 1.152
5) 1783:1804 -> 1.163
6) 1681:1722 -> 1.009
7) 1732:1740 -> 1.078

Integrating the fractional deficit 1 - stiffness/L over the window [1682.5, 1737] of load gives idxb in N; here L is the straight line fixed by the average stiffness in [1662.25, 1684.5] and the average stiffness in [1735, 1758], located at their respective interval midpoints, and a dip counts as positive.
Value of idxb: 2.4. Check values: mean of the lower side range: 0.958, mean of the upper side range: 1.11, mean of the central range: 0.987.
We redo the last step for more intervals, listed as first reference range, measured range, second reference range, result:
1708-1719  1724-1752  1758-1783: -0.6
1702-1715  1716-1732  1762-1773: 0.4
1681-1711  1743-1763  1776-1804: -1.1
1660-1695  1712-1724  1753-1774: 0.9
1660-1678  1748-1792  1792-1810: -1.4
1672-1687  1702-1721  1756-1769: 1.1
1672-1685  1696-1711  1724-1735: 0.4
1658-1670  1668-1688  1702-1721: -0.9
